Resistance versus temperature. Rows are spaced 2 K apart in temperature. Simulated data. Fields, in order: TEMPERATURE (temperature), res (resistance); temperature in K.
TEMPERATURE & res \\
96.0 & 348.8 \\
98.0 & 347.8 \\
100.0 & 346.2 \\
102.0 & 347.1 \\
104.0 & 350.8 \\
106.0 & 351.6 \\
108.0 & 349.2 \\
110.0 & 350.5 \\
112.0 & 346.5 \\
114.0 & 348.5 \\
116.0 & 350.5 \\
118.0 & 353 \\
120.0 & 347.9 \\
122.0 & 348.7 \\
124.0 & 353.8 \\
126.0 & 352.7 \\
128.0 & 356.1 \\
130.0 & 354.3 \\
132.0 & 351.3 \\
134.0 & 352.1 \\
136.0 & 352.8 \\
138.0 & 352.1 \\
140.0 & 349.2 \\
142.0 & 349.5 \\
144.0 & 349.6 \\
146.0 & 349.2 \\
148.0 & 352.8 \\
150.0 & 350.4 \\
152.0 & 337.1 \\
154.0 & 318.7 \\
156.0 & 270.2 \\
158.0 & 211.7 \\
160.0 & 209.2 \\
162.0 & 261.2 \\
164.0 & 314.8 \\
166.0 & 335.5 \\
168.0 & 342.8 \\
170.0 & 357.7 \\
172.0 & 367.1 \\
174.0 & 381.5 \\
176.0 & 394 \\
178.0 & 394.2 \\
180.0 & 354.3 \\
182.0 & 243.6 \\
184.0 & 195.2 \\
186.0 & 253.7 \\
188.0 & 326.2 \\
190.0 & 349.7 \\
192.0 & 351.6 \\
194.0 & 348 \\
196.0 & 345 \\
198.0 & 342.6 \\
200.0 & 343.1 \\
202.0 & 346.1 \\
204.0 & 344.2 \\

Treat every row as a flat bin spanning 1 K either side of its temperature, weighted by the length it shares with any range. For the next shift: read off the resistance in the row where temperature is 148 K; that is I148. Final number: 352.8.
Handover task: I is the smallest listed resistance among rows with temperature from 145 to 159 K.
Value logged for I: 211.7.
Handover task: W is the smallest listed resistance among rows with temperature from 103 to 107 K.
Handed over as 350.8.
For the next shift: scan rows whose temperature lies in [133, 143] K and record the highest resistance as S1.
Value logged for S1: 352.8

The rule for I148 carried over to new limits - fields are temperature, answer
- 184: 195.2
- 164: 314.8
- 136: 352.8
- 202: 346.1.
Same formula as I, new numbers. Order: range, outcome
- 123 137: 351.3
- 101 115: 346.5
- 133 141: 349.2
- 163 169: 314.8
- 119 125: 347.9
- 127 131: 354.3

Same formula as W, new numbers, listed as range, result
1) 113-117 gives 348.5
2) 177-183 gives 243.6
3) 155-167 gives 209.2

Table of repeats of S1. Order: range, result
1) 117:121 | 353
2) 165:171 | 357.7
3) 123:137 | 356.1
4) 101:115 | 351.6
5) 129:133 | 354.3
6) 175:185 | 394.2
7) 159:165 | 314.8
